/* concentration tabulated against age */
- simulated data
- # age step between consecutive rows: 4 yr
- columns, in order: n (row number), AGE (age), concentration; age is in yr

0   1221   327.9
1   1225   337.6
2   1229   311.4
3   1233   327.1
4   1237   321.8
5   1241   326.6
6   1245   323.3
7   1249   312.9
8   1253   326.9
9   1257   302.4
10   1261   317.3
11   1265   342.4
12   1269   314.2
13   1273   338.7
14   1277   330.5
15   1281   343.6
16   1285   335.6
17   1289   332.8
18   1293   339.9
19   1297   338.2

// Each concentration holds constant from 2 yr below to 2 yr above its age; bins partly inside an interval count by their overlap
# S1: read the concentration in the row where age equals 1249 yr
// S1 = 312.9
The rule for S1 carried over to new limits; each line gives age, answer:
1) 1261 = 317.3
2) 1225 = 337.6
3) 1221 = 327.9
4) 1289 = 332.8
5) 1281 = 343.6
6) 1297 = 338.2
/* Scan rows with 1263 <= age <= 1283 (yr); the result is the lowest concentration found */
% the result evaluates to 314.2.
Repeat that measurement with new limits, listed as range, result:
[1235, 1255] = 312.9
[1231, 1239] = 321.8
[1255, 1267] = 302.4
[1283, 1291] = 332.8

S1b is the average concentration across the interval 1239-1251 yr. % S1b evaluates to 321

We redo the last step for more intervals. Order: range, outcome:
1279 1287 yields 340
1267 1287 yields 333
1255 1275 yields 323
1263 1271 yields 328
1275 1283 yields 337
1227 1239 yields 320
